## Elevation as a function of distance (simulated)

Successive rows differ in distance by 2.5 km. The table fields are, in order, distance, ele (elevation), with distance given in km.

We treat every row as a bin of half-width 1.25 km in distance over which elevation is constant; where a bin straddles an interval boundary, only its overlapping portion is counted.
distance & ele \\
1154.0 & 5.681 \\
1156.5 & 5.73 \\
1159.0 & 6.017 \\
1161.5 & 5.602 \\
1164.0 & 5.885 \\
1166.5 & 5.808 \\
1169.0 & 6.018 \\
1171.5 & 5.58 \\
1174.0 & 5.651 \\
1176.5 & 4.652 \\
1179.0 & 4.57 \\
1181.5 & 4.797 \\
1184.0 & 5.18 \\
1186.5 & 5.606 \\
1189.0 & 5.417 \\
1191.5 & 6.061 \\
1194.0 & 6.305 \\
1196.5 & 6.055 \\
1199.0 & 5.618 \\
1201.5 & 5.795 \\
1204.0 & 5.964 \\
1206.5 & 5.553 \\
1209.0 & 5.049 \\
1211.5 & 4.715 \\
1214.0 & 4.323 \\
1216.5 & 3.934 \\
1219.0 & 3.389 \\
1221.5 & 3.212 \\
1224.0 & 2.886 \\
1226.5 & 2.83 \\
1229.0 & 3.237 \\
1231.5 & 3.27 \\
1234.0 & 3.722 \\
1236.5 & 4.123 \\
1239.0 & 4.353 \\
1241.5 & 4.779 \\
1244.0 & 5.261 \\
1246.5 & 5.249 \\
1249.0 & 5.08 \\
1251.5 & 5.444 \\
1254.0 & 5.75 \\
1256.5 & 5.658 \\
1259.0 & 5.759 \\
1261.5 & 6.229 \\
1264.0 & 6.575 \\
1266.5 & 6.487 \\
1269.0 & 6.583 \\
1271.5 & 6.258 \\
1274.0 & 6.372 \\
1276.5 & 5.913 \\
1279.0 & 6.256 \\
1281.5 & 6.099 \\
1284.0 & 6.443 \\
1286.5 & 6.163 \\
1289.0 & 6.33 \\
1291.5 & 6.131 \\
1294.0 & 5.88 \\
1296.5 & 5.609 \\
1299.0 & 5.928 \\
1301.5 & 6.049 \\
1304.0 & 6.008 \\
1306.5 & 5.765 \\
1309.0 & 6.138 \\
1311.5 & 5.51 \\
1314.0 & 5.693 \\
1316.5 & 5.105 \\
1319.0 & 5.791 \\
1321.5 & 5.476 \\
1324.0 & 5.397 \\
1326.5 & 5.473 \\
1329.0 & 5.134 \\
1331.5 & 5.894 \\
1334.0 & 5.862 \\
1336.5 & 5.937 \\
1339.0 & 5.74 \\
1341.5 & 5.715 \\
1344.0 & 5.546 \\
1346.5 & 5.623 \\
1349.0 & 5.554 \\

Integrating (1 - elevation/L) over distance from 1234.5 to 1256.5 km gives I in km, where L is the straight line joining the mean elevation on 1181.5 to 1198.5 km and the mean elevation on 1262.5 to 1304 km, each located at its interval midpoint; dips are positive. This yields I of 3.6 km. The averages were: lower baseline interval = 5.69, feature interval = 5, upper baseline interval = 6.19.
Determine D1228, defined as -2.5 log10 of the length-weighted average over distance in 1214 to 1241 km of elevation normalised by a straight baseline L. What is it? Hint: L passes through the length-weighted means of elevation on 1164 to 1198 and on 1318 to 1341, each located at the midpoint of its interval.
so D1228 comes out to 0.48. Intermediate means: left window 5.53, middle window 3.57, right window 5.63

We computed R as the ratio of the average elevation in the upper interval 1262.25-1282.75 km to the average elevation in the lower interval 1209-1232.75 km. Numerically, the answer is 1.75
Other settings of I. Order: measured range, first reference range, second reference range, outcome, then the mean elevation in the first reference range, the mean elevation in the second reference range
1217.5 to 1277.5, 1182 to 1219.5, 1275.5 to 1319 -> 7.5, 5.29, 5.94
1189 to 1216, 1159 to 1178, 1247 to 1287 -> 1.3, 5.61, 6.05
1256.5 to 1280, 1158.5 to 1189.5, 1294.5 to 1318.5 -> -2.4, 5.43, 5.76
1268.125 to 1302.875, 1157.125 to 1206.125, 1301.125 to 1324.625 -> -2.9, 5.61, 5.69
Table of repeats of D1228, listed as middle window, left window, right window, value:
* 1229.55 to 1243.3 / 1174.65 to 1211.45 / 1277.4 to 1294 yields 0.39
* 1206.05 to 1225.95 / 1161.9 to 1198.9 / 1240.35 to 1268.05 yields 0.36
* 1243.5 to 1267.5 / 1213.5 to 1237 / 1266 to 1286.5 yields -0.12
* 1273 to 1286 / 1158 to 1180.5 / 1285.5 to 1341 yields -0.09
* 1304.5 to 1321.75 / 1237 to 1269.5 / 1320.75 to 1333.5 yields -0.03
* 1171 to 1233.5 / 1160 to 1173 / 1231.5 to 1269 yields 0.17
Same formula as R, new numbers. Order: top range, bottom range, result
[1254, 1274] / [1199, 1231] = 1.45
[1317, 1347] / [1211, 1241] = 1.53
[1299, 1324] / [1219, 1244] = 1.56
